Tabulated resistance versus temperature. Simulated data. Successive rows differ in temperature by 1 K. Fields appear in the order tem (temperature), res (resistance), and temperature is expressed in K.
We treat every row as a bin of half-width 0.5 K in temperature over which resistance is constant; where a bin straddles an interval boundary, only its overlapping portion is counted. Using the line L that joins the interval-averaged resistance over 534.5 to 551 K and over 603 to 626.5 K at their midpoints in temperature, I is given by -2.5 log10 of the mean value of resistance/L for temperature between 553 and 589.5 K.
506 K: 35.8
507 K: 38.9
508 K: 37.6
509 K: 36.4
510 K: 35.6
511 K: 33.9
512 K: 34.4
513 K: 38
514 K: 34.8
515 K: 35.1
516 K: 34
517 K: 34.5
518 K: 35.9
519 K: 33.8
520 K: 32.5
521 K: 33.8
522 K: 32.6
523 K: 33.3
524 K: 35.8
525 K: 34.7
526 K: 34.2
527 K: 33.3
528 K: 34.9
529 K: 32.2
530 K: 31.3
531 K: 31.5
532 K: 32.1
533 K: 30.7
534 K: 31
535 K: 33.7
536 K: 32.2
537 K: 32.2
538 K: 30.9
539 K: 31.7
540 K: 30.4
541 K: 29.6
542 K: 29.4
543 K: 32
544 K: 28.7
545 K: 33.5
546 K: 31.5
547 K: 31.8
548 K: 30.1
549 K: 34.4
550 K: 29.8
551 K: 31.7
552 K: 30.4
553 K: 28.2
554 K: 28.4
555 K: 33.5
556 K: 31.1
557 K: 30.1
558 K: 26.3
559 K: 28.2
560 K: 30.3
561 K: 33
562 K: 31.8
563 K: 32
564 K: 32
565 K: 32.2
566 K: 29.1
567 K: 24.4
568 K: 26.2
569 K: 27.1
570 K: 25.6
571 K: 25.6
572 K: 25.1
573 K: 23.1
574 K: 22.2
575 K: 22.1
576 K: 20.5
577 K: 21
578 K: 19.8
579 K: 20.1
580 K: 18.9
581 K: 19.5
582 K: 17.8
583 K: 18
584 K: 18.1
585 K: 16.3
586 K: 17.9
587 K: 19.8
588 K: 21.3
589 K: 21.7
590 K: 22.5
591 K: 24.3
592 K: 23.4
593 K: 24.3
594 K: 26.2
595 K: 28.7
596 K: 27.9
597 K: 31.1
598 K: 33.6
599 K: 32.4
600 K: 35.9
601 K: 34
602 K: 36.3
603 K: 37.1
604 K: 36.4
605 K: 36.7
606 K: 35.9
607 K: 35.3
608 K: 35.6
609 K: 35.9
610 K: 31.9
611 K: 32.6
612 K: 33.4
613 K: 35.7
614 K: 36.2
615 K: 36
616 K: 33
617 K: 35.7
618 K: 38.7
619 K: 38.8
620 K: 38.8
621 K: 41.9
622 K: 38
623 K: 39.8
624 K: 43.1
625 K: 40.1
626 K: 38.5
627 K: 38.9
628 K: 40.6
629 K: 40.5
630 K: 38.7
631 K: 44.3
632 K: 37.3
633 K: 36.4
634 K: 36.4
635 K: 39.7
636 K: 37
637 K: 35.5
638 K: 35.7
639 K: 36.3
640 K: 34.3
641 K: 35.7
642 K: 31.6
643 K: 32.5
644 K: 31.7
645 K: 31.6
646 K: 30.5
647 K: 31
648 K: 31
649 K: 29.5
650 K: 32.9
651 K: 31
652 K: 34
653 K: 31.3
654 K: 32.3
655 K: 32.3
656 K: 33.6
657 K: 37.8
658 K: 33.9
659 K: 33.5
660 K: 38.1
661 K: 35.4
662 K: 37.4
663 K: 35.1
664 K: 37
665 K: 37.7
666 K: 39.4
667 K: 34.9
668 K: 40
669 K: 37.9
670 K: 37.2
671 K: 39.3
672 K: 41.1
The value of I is 0.32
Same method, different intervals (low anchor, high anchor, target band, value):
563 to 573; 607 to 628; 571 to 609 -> 0.23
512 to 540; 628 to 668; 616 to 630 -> -0.13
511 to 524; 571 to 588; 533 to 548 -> -0.08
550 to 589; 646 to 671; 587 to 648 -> -0.13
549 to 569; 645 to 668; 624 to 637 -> -0.18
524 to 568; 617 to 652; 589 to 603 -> 0.17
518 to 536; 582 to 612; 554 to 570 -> 0.04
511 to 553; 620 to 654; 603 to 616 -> 0.00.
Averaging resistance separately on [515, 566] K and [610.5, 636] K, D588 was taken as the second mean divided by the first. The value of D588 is 1.20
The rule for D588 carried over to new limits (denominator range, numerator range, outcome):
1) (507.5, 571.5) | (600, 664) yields 1.12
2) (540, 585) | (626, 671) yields 1.31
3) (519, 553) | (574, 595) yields 0.65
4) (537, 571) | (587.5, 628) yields 1.12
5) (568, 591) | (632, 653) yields 1.59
